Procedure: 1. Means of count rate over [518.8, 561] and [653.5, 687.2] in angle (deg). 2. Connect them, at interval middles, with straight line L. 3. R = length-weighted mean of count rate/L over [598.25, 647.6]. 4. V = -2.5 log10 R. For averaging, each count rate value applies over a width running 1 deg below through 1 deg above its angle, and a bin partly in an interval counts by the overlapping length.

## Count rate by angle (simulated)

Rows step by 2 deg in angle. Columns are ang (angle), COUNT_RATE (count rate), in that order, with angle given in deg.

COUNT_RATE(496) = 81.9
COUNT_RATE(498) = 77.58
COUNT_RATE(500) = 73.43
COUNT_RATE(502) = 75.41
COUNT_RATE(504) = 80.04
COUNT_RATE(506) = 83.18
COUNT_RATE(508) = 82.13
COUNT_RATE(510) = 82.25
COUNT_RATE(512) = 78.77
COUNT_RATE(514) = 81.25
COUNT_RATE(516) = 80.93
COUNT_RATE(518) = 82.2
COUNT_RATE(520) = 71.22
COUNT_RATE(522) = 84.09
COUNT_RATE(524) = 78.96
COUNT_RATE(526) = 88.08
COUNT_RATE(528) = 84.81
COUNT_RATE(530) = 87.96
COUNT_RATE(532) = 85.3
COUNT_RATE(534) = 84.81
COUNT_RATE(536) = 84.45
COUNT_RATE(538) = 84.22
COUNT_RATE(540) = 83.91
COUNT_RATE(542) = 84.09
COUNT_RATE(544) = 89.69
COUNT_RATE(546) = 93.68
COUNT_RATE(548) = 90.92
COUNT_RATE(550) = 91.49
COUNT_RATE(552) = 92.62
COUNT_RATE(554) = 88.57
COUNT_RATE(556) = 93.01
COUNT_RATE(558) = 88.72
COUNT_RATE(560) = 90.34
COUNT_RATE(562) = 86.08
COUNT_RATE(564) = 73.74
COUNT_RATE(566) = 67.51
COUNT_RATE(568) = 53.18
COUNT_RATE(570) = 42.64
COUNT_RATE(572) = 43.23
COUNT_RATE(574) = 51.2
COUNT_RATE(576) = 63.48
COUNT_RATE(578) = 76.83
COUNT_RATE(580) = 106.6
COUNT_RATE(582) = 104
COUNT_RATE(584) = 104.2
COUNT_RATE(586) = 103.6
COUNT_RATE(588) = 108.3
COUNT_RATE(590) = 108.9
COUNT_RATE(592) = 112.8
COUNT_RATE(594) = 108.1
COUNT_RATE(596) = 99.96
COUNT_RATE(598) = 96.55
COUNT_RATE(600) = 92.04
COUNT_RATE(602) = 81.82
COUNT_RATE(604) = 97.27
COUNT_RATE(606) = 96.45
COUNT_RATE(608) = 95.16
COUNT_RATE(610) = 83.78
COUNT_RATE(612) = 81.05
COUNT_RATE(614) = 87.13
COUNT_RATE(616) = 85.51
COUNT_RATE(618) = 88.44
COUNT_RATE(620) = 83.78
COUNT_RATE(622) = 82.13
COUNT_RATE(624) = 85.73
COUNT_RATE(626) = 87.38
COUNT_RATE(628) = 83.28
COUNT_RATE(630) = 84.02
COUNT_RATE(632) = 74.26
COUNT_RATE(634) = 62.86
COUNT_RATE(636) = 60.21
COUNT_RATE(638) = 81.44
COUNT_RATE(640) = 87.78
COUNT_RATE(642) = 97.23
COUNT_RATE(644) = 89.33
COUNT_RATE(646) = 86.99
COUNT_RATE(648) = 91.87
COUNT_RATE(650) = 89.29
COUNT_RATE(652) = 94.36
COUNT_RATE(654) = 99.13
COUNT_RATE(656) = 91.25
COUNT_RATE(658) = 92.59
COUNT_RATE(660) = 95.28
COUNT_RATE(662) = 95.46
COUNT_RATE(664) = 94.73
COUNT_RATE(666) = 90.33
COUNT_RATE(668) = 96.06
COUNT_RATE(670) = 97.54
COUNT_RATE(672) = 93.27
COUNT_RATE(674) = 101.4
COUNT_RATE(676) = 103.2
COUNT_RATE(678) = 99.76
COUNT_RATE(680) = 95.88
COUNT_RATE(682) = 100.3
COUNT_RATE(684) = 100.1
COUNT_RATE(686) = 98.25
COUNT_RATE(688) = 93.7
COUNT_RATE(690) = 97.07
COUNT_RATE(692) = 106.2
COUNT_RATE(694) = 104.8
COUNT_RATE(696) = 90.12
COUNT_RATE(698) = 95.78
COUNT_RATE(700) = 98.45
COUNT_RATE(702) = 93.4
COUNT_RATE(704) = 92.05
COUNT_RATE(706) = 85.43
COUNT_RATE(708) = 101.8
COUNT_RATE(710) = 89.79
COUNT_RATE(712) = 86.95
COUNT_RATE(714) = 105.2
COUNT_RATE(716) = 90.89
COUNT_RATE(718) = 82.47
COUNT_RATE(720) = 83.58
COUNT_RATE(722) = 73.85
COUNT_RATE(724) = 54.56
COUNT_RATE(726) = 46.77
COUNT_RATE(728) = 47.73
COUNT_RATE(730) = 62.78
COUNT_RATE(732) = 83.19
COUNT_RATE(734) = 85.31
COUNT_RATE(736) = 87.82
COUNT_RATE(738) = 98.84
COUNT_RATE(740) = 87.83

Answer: 0.10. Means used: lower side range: 86.7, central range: 85.1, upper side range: 96.7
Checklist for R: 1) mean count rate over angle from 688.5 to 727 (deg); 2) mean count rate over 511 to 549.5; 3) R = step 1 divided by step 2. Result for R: 1.0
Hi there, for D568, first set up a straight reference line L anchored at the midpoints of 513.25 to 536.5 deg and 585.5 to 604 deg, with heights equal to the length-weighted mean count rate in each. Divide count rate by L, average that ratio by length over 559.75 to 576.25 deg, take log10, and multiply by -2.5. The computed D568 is 0.44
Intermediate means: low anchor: 82.8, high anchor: 101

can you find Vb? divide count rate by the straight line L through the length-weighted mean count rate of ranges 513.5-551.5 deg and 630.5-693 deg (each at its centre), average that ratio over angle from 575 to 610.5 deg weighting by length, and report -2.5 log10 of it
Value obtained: -0.10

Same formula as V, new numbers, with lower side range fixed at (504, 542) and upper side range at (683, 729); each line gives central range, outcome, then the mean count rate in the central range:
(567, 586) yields 0.15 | 73.4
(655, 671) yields -0.09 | 94.2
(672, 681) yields -0.14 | 99.3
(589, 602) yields -0.20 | 101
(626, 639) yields 0.14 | 75.3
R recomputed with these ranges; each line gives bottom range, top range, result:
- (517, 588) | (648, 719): 1.15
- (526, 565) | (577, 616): 1.11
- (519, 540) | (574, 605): 1.15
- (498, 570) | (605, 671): 1.07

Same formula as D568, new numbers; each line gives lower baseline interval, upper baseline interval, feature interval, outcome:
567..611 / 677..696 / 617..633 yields 0.10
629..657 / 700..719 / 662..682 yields -0.10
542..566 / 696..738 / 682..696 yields -0.18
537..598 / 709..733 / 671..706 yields -0.24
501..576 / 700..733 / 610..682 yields -0.11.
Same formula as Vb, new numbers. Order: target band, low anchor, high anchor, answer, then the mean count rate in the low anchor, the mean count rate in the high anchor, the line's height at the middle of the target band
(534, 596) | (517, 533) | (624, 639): -0.07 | 82.8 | 76.8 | 80.6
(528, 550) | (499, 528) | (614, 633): -0.08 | 80.3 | 84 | 81.2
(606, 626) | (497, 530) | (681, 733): -0.03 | 80.5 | 87.1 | 84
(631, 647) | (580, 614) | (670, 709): 0.22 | 98.3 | 97.4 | 97.9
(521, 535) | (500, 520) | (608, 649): -0.06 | 79.8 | 83.5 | 80.4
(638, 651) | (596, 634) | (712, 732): -0.08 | 86.7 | 73.3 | 83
